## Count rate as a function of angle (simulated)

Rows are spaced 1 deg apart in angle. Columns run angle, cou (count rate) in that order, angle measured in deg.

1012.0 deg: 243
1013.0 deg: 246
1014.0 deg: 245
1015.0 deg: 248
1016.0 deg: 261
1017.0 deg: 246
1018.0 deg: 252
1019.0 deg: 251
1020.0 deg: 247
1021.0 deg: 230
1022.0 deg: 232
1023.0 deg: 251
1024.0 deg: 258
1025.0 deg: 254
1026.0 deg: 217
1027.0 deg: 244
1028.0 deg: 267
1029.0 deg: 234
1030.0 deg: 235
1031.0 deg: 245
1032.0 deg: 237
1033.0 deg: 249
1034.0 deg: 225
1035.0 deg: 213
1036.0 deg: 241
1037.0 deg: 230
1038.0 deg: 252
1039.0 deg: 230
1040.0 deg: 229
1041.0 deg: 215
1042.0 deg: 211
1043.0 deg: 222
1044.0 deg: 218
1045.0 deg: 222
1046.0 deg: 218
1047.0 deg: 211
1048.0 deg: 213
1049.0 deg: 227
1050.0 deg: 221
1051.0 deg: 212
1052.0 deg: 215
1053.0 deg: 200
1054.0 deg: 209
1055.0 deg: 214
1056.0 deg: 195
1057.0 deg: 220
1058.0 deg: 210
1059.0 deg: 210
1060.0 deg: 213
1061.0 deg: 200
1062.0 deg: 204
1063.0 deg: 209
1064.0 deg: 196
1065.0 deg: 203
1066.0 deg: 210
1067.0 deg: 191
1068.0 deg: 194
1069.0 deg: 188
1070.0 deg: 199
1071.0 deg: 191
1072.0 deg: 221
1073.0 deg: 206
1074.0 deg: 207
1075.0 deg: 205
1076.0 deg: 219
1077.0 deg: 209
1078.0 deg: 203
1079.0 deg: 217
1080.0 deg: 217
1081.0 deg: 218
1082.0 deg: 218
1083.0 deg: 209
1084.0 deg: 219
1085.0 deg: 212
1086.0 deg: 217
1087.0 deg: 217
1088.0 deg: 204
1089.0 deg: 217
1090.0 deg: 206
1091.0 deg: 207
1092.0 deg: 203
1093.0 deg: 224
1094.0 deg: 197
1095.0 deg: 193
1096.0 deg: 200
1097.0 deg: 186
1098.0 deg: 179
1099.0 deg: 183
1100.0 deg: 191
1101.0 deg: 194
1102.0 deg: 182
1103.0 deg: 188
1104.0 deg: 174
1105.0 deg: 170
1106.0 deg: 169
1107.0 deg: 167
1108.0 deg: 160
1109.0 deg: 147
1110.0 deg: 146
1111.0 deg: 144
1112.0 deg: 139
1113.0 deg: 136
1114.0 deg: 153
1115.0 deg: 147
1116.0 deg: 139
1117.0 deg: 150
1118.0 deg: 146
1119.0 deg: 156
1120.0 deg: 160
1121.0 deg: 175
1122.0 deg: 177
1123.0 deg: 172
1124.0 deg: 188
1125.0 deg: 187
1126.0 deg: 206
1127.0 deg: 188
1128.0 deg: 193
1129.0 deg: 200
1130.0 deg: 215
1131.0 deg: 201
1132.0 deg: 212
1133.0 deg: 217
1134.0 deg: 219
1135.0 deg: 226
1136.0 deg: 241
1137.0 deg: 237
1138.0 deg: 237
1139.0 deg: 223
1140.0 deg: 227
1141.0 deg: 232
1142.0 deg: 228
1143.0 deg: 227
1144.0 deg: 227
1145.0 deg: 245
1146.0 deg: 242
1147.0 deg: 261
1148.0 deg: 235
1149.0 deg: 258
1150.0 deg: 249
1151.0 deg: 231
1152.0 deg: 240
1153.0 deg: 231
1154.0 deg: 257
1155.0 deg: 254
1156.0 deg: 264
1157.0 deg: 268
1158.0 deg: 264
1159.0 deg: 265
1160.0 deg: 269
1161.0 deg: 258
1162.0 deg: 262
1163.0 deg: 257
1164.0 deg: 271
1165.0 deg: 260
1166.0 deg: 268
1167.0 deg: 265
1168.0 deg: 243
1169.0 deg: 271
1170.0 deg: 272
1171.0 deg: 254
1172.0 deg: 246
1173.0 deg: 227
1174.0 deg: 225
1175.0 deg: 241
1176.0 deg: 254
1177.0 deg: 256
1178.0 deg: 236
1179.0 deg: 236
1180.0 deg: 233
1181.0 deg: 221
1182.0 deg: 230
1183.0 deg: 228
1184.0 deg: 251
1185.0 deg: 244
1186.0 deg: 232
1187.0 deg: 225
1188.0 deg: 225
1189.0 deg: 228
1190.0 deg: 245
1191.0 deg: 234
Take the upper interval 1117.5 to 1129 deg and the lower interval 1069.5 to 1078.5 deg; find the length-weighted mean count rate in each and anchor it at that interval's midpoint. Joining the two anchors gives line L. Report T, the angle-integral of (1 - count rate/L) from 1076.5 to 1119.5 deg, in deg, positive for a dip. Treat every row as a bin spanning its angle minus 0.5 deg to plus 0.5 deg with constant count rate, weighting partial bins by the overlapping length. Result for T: 1.9 deg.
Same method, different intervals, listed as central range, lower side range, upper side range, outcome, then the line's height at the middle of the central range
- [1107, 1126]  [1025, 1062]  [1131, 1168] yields 6.36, 238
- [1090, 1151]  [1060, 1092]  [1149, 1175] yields 9.84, 232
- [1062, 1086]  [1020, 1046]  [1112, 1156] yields 1.76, 224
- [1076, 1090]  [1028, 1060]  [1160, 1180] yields 1.11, 232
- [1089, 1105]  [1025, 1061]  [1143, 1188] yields 2.76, 234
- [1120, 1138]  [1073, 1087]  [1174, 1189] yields 1.71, 224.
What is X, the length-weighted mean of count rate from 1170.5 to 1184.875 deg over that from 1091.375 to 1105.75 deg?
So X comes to 1.26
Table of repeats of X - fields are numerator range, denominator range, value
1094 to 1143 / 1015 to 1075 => 0.84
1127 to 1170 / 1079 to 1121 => 1.32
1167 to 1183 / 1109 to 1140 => 1.32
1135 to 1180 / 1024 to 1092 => 1.14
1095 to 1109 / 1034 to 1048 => 0.80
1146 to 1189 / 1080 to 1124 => 1.37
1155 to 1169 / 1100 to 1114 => 1.61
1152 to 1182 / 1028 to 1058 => 1.13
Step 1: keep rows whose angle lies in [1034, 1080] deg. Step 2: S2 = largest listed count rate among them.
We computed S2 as 252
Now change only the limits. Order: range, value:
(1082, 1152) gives 261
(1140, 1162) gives 269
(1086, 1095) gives 224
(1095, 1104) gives 200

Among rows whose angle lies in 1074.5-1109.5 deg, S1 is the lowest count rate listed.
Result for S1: 147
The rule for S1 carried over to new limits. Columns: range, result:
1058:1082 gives 188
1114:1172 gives 139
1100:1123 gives 136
